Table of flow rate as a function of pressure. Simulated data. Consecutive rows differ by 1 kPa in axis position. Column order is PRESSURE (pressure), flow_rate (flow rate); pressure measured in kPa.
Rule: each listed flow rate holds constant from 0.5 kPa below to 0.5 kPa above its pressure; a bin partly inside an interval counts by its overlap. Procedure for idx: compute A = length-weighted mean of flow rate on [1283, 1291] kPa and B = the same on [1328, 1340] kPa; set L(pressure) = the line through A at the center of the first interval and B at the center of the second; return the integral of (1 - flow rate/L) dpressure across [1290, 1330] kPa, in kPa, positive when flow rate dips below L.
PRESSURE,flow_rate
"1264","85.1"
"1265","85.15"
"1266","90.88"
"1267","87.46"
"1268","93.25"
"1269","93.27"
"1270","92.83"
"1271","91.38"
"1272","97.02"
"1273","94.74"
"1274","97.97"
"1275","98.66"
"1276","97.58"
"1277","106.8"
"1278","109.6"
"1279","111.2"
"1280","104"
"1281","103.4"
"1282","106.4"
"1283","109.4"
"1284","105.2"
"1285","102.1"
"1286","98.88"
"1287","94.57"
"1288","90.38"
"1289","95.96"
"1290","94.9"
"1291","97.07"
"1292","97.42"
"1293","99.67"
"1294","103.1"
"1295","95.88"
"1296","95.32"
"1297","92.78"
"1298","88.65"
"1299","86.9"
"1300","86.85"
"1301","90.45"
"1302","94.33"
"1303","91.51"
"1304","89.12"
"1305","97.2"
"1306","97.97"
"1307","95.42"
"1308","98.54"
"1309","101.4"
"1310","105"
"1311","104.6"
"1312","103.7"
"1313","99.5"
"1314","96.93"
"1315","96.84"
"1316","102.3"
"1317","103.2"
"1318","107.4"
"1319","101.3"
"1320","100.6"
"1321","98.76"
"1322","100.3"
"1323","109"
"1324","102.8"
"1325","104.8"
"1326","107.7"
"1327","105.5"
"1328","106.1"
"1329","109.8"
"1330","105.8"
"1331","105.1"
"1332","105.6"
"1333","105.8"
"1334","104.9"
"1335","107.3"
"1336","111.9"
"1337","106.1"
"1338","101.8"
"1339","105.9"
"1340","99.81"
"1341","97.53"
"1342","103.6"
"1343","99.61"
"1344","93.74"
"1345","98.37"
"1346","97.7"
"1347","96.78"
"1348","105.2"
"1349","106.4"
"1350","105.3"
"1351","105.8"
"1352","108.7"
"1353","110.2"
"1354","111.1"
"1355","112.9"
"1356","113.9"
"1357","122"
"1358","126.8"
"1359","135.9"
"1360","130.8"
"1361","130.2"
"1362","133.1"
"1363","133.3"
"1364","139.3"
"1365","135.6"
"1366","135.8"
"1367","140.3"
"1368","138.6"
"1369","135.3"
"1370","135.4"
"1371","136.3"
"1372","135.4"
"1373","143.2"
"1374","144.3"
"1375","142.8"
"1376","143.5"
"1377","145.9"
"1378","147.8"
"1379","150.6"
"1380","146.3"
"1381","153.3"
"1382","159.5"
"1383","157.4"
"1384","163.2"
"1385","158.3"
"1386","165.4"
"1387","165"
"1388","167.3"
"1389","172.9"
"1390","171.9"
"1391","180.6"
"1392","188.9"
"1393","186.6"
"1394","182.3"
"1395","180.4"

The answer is 1.1 kPa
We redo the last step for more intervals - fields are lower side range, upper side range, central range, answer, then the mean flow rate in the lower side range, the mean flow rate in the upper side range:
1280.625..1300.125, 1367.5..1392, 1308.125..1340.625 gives 4.0 kPa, 97.4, 153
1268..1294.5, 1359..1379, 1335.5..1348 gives 2.5 kPa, 99.6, 139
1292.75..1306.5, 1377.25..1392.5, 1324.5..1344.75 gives 2.9 kPa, 93.4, 163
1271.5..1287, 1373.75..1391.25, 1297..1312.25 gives 2.7 kPa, 103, 157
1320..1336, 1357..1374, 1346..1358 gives 1.5 kPa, 105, 135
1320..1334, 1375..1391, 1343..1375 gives 3.2 kPa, 105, 158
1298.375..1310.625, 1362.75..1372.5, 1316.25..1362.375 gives 3.8 kPa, 94.6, 137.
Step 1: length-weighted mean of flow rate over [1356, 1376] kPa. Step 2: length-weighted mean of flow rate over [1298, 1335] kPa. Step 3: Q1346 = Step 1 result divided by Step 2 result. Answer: 1.3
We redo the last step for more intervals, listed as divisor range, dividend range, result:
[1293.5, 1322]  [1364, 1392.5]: 1.56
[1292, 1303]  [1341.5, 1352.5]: 1.09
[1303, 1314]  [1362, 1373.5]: 1.39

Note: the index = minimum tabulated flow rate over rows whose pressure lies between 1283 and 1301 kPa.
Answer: 86.85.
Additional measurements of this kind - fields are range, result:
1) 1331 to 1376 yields 93.74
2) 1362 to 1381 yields 133.1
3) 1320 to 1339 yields 98.76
